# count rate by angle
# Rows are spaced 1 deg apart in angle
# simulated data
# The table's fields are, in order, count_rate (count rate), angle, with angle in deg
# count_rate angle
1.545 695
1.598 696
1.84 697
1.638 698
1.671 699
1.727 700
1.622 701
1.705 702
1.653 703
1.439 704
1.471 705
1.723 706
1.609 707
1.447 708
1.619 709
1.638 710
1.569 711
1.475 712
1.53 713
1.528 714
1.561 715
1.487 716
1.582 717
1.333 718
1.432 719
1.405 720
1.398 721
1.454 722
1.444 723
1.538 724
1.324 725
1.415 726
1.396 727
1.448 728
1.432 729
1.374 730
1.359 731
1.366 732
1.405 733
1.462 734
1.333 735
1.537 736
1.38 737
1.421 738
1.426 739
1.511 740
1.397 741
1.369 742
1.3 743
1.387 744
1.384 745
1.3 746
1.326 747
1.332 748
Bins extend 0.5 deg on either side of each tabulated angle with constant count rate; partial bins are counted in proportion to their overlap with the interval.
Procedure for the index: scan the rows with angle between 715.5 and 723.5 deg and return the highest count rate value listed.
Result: 1.582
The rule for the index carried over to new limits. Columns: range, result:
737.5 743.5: 1.511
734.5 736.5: 1.537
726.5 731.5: 1.448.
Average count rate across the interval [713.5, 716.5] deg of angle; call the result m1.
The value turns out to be 1.53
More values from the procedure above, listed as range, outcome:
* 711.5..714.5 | 1.51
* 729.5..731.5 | 1.37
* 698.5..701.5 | 1.67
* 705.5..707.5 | 1.67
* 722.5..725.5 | 1.44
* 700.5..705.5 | 1.58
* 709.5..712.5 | 1.56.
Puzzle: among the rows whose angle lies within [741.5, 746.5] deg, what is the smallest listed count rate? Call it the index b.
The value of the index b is 1.3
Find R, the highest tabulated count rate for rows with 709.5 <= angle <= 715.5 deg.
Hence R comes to 1.638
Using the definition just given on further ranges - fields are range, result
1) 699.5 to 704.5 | 1.727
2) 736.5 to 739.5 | 1.426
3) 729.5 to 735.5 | 1.462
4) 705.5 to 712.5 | 1.723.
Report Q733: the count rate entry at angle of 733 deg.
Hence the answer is 1.405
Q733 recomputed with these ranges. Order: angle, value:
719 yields 1.432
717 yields 1.582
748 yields 1.332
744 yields 1.387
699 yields 1.671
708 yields 1.447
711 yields 1.569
